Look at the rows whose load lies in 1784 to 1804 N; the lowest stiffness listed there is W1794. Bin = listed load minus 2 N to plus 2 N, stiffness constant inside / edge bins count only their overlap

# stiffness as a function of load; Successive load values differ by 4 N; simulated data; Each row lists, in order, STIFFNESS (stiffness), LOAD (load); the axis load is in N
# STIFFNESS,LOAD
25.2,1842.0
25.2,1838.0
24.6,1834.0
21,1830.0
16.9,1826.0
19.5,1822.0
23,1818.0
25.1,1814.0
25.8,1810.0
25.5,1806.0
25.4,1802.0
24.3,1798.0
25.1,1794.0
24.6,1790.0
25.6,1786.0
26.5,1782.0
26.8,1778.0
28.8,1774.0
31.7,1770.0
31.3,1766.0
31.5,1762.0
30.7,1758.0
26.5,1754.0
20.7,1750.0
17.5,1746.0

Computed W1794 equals 24.3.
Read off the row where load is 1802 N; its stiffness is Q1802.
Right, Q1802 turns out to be 25.4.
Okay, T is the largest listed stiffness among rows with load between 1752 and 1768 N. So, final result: 31.5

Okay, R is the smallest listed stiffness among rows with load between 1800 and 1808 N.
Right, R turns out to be 25.4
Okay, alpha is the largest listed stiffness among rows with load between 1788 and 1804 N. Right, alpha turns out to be 25.4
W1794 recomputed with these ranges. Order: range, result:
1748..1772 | 20.7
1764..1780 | 26.8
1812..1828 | 16.9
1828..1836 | 21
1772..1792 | 24.6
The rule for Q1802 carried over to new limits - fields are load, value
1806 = 25.5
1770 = 31.7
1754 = 26.5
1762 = 31.5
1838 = 25.2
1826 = 16.9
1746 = 17.5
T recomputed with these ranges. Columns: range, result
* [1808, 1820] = 25.8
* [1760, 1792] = 31.7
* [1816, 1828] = 23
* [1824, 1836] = 24.6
